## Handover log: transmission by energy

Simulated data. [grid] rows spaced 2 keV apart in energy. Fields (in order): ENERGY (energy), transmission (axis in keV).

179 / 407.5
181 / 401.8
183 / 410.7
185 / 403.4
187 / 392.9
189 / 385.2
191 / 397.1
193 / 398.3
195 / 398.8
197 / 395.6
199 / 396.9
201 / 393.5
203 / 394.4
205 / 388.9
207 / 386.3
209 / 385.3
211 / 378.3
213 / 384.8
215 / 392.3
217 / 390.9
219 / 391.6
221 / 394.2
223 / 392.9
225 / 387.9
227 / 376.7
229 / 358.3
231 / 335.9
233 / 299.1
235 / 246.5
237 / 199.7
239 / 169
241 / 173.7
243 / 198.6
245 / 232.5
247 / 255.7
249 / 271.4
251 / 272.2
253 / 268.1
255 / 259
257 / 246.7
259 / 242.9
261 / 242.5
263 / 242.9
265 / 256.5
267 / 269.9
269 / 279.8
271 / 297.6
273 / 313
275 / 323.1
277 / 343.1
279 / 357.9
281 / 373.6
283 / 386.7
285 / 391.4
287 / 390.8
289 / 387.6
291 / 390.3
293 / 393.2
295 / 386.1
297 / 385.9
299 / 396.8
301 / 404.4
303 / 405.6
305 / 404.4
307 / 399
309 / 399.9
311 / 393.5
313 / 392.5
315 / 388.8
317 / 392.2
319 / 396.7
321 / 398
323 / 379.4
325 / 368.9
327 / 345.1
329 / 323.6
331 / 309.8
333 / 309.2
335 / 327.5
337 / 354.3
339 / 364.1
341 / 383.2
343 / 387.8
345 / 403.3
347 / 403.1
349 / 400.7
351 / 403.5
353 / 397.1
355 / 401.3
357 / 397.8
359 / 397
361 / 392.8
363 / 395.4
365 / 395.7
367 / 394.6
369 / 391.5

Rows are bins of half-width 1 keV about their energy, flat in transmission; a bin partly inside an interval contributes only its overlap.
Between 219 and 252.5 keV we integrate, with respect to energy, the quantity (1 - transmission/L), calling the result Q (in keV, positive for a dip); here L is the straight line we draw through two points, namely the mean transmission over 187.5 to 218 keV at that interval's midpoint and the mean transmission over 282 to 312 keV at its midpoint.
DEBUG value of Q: 8.9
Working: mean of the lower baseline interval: 391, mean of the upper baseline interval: 394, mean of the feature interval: 288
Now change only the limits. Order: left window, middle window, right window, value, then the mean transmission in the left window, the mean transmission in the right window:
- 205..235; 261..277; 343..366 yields 4.1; 371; 398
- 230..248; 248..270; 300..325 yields 1.4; 235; 395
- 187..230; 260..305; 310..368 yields 4.2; 389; 379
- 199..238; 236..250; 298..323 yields 5.9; 363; 397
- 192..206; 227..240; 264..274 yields 2.5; 395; 283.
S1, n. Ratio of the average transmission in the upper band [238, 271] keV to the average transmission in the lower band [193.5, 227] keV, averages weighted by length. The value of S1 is 0.6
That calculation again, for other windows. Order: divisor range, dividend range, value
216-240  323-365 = 1.14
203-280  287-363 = 1.25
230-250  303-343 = 1.56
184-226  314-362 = 0.96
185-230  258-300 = 0.86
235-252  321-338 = 1.54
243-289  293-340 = 1.27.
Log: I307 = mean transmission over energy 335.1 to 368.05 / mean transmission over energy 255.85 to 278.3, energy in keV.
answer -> 1.4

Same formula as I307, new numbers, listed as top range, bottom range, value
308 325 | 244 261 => 1.53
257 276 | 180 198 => 0.69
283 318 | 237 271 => 1.62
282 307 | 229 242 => 1.60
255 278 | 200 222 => 0.71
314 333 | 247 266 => 1.42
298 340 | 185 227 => 0.96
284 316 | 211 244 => 1.23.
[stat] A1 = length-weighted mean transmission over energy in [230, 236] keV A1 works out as 294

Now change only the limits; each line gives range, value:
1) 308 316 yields 394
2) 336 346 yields 379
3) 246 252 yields 266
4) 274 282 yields 349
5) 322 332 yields 345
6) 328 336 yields 318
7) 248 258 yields 263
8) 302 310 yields 402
